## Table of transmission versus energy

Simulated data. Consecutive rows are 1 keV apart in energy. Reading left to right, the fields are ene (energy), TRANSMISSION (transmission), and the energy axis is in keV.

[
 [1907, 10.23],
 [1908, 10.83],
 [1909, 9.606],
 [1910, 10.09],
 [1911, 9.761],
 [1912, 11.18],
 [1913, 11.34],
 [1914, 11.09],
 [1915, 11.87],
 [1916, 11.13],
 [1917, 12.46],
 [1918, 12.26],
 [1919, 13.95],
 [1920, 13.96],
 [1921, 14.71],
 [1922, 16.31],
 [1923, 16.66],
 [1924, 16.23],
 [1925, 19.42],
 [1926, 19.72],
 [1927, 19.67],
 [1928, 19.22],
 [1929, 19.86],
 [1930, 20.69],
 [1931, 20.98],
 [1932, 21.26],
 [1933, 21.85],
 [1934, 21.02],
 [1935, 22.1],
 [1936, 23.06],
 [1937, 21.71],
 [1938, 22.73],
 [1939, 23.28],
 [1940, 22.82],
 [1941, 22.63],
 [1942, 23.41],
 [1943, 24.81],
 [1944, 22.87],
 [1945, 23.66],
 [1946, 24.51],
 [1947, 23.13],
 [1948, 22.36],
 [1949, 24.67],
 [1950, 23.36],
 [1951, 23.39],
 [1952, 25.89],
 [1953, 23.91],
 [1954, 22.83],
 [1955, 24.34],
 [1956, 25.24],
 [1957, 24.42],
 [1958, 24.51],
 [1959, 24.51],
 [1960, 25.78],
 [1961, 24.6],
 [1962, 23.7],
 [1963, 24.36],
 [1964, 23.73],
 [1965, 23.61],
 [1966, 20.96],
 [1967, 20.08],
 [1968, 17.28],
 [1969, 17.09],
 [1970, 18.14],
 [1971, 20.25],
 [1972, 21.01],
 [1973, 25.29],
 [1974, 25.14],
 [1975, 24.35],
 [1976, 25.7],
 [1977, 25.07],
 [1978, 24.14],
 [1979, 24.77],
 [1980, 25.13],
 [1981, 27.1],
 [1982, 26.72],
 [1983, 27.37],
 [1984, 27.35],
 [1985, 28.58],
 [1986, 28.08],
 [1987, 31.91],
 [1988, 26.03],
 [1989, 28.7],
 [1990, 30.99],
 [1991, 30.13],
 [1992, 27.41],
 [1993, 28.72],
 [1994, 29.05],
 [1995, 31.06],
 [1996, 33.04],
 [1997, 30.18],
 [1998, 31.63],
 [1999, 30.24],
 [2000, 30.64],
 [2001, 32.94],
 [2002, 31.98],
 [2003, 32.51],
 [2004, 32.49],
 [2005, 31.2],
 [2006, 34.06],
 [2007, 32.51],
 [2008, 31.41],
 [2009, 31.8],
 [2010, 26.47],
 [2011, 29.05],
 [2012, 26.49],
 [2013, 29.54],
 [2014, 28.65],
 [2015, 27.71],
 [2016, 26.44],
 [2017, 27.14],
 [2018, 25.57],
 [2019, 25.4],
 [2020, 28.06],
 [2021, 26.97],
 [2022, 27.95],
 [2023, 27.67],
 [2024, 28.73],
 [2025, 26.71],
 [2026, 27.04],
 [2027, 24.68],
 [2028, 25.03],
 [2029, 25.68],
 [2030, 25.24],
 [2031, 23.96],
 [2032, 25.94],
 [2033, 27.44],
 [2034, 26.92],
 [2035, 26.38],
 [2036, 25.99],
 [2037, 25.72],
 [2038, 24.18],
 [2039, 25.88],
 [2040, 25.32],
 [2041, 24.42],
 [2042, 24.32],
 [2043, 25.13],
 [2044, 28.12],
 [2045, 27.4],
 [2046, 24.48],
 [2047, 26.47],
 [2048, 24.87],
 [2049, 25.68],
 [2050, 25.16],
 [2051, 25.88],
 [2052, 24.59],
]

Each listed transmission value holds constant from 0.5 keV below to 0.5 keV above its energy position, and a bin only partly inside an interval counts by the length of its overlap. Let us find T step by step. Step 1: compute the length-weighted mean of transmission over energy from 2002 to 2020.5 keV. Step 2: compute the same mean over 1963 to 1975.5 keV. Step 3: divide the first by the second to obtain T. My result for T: 1.36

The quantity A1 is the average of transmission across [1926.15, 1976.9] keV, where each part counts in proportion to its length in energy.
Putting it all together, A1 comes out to 22.7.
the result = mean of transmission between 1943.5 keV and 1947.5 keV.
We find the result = 23.5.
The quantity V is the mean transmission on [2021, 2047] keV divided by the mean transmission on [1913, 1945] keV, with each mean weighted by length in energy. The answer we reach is 1.4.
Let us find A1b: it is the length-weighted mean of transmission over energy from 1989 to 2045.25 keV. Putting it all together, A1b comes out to 28.2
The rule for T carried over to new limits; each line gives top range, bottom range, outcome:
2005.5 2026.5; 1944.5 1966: 1.18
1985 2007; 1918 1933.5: 1.69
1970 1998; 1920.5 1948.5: 1.28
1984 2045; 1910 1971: 1.40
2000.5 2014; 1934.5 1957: 1.31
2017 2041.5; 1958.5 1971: 1.19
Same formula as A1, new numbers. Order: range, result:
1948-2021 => 26.7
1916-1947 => 19.8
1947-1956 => 23.9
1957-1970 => 22.4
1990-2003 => 30.7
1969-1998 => 26.8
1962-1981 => 22.7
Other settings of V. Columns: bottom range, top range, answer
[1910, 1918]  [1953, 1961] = 2.18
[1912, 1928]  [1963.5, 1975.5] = 1.45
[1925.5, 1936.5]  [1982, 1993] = 1.37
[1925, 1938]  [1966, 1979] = 1.05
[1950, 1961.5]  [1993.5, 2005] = 1.29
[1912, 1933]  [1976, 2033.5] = 1.76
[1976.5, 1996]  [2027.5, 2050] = 0.92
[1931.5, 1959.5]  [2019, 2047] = 1.12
